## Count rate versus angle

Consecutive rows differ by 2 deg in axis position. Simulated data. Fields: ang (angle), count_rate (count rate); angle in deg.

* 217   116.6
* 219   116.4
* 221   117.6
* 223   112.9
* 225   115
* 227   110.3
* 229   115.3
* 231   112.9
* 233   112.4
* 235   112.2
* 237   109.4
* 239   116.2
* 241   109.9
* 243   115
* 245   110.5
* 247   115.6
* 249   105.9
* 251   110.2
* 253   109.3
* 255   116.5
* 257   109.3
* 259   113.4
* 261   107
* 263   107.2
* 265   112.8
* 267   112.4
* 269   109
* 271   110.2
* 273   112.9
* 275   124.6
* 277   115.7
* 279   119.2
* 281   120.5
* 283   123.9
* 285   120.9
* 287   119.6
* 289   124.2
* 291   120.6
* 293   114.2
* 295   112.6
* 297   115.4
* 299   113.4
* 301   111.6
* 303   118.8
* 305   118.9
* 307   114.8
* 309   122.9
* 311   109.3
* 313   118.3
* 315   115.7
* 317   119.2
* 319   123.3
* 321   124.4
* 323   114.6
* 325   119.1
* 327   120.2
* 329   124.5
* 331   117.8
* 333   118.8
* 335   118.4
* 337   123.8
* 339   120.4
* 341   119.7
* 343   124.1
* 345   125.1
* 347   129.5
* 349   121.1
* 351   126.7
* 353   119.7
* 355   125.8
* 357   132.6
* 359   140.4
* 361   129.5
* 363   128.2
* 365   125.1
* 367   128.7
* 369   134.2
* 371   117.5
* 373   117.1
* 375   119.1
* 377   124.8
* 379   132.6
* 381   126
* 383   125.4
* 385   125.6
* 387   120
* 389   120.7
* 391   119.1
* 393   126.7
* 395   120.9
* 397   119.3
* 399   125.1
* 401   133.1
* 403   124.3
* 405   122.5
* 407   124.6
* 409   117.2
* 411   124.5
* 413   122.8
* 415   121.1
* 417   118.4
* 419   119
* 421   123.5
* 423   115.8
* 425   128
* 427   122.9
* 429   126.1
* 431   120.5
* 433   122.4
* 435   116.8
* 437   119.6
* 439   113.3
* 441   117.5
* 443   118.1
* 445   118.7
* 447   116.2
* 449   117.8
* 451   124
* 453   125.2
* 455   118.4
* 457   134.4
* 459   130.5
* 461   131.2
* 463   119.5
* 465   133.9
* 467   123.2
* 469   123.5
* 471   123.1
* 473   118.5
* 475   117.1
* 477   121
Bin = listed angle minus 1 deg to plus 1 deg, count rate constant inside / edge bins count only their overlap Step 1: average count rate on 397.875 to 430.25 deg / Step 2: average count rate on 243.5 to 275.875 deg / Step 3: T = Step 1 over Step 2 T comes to 1.10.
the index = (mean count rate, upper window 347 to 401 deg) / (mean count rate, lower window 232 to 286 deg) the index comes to 1.10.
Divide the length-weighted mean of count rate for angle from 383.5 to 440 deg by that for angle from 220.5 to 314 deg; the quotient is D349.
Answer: 1.1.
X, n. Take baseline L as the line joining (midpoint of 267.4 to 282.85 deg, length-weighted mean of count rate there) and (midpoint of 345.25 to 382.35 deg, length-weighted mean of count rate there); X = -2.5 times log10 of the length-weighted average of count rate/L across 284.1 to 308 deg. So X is 0.02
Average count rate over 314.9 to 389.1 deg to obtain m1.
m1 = 124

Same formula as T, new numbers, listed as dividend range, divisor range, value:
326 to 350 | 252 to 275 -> 1.09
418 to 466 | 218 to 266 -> 1.09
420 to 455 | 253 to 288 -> 1.05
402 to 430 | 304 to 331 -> 1.03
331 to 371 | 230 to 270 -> 1.13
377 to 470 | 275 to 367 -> 1.01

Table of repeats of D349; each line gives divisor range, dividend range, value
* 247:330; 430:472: 1.05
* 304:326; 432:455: 1.01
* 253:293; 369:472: 1.06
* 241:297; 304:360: 1.06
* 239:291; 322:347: 1.06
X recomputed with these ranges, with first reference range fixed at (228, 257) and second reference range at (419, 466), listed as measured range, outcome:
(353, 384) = -0.07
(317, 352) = -0.05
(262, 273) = 0.03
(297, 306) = 0.00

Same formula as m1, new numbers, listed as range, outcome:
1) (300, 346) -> 119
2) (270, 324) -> 118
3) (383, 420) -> 123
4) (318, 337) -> 120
